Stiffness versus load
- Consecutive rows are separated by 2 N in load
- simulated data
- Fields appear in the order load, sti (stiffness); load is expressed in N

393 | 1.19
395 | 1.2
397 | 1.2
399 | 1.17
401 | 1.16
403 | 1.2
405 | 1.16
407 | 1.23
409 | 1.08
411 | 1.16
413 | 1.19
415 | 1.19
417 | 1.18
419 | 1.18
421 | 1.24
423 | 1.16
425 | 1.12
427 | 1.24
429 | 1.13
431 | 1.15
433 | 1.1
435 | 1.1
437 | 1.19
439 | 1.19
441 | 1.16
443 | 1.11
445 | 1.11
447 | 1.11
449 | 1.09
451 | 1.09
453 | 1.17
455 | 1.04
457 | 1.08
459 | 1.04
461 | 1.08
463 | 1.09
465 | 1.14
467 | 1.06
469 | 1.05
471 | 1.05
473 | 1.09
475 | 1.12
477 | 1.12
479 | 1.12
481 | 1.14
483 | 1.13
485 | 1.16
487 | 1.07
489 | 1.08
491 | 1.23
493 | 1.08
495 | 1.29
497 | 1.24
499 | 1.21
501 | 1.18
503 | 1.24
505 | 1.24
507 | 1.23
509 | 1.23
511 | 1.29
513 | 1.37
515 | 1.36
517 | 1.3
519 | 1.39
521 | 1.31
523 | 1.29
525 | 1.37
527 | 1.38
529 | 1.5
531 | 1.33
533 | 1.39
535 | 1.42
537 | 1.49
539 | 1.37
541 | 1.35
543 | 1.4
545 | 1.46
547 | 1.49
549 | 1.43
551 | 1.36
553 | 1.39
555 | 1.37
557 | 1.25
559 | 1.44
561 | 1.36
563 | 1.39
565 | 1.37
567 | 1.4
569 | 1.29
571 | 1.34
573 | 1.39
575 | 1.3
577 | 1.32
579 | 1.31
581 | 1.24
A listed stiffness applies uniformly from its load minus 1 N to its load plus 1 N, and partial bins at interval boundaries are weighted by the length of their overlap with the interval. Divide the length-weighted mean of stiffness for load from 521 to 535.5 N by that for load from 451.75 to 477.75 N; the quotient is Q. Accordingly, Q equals 1.27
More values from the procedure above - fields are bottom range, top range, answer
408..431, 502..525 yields 1.11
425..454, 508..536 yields 1.19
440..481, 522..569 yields 1.27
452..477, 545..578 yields 1.26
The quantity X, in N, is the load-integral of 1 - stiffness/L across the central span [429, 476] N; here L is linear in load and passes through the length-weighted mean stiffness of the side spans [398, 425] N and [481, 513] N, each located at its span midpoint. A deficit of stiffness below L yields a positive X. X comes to 3.2 N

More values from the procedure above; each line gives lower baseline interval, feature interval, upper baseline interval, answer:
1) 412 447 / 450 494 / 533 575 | 4.8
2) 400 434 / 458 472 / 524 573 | 2.0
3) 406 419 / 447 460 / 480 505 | 1.0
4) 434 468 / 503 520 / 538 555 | 0.0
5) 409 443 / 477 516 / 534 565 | 2.9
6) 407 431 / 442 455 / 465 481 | 0.2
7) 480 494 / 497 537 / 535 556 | -1.5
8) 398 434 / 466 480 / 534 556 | 2.1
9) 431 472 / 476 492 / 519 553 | 1.1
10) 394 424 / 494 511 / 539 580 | 0.8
